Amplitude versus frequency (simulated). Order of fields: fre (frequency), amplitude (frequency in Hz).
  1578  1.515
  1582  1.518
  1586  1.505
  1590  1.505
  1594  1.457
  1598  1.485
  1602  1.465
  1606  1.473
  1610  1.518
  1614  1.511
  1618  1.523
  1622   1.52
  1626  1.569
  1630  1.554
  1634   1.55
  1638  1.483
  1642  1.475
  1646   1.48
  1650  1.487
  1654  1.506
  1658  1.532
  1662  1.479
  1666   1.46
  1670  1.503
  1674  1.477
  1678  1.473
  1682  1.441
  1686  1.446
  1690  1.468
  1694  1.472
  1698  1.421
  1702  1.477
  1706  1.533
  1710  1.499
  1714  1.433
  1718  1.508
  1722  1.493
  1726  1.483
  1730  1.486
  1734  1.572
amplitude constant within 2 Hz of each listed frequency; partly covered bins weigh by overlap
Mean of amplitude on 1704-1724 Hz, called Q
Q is 1.49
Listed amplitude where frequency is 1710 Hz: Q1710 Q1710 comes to 1.499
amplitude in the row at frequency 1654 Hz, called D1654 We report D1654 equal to 1.506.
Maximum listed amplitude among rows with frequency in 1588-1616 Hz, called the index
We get 1.518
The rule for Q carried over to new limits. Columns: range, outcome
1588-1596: 1.48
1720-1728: 1.49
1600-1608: 1.47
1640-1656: 1.49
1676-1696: 1.46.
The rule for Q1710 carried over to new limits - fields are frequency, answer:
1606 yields 1.473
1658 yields 1.532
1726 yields 1.483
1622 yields 1.52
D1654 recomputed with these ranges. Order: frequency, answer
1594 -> 1.457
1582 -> 1.518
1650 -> 1.487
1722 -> 1.493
